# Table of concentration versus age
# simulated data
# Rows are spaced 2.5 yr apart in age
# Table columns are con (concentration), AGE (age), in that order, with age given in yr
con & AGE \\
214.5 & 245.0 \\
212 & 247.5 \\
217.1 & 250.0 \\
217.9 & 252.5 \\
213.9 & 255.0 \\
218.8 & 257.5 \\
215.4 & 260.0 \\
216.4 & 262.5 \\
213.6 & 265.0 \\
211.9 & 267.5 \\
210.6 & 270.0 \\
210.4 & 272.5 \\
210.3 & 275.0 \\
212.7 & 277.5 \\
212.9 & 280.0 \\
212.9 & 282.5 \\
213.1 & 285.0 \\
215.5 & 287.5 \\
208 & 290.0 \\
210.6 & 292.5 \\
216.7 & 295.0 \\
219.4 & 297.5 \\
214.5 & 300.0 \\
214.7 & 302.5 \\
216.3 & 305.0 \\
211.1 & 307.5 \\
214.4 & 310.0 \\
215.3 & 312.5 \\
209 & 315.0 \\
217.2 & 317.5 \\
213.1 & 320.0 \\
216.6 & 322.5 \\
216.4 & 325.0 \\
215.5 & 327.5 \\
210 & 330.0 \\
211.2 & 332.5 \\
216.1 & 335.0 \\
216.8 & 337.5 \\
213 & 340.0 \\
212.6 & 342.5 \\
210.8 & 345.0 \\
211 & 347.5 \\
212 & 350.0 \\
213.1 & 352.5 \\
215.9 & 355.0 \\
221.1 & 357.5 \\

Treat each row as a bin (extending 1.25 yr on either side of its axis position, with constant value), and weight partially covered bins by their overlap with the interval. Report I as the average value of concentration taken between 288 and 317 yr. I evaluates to 214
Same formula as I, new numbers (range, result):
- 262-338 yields 214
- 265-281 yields 212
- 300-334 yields 214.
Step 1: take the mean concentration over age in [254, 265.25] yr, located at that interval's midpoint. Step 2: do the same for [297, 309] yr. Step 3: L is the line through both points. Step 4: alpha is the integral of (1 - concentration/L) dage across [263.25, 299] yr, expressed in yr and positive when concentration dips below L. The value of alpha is 0.4 yr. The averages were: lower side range 216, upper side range 215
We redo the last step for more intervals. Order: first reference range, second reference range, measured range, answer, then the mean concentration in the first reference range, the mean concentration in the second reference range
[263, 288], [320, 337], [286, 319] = -0.1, 212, 214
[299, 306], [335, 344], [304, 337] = 0.1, 215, 214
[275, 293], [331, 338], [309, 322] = 0.0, 212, 214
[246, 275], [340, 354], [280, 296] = 0.1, 214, 212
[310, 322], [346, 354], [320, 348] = -0.1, 214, 212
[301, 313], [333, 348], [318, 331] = 0.0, 214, 213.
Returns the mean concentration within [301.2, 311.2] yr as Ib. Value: 214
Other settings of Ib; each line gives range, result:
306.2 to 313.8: 214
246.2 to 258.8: 216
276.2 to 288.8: 213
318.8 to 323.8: 215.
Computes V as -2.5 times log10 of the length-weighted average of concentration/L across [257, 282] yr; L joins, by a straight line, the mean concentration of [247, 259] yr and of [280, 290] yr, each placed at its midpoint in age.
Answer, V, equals 0.01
